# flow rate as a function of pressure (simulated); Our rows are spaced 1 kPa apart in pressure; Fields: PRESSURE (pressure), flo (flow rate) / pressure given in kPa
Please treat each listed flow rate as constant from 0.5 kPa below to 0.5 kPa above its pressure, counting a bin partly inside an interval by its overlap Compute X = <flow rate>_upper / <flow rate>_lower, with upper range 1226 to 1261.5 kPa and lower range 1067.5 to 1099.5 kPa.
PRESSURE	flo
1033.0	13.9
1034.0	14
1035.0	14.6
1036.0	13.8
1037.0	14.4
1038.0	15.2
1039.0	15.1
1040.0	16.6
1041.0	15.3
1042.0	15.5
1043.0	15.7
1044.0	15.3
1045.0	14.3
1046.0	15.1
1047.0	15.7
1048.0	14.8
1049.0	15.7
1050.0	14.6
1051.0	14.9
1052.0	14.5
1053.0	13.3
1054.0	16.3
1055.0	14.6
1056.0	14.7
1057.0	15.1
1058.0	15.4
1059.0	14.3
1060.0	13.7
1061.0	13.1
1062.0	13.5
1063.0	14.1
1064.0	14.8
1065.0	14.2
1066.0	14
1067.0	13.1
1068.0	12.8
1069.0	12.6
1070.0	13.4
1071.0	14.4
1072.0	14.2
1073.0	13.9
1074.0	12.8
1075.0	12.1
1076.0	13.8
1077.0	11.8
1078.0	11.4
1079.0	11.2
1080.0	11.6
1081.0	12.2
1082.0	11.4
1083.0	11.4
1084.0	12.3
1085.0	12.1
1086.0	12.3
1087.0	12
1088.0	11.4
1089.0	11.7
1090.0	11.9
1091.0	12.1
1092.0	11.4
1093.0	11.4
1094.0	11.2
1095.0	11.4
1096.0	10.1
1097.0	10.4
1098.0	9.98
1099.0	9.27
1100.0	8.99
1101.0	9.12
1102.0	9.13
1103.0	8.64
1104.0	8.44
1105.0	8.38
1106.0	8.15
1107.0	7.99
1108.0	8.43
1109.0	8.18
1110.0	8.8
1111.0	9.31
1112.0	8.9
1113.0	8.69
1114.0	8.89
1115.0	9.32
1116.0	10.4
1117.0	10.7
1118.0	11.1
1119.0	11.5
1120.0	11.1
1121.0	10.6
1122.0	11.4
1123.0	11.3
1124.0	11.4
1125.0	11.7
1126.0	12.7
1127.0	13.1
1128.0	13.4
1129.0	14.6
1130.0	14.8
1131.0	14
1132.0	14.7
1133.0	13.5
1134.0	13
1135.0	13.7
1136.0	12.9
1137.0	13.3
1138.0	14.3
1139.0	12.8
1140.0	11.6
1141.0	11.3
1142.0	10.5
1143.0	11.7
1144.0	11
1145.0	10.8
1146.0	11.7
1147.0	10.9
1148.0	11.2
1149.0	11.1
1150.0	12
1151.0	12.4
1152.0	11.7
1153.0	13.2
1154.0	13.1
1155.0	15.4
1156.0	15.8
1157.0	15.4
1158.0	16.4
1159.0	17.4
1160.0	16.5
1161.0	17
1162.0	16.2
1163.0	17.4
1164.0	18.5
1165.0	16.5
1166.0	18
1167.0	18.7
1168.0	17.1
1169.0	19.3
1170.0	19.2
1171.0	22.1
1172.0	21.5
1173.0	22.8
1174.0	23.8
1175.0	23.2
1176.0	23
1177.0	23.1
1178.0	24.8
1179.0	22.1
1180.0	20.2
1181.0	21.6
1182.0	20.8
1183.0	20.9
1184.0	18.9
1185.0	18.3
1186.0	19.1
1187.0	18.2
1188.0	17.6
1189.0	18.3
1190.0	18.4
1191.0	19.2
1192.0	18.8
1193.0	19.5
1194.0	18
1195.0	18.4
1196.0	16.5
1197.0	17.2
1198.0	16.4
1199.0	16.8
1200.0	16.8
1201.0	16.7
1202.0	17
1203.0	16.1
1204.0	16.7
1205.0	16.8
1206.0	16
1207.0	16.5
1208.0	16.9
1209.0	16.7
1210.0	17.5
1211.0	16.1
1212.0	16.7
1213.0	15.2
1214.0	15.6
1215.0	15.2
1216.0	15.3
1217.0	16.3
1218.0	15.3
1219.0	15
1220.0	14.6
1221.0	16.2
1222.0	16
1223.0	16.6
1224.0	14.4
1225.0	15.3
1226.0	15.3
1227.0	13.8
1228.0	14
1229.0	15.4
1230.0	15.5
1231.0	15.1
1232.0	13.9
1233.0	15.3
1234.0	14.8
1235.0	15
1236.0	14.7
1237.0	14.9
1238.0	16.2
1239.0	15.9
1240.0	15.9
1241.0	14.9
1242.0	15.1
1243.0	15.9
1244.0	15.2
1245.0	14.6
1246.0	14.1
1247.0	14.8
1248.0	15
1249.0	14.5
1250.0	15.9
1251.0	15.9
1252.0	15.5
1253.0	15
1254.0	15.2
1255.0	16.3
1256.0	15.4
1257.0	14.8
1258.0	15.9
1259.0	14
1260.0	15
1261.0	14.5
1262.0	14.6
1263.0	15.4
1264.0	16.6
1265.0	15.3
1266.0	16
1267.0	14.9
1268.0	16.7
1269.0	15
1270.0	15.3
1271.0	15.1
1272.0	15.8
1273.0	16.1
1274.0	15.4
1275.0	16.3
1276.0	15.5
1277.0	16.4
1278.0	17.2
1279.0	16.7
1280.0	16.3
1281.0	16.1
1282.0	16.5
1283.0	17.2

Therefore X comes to 1.26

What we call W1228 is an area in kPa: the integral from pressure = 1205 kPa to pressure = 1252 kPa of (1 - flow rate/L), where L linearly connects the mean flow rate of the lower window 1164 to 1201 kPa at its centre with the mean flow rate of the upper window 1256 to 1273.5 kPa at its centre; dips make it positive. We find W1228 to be 4.8 kPa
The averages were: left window 19.5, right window 15.4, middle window 15.4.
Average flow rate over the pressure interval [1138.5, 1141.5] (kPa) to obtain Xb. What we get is 11.9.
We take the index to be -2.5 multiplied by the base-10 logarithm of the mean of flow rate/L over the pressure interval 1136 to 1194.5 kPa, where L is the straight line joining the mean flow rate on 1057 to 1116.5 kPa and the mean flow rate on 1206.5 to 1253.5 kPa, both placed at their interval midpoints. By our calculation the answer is -0.23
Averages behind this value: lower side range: 11.4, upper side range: 15.4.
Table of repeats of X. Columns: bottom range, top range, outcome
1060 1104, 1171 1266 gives 1.41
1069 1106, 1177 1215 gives 1.59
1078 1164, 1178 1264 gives 1.38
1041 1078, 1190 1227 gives 1.16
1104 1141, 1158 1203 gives 1.69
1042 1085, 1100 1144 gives 0.80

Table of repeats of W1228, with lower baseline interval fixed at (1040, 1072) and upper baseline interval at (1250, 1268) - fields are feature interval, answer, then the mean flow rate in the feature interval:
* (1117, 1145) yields 4.54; 12.4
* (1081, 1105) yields 6.38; 10.8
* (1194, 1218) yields -2.16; 16.5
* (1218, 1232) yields 0.09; 15.1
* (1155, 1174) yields -4.07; 18.2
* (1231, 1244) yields 0.06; 15.2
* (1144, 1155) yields 2.19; 11.9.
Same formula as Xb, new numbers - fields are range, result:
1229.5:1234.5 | 14.9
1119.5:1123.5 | 11.1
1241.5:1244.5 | 15.4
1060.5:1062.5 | 13.3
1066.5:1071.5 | 13.3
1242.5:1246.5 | 14.9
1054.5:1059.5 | 14.8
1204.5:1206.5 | 16.4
